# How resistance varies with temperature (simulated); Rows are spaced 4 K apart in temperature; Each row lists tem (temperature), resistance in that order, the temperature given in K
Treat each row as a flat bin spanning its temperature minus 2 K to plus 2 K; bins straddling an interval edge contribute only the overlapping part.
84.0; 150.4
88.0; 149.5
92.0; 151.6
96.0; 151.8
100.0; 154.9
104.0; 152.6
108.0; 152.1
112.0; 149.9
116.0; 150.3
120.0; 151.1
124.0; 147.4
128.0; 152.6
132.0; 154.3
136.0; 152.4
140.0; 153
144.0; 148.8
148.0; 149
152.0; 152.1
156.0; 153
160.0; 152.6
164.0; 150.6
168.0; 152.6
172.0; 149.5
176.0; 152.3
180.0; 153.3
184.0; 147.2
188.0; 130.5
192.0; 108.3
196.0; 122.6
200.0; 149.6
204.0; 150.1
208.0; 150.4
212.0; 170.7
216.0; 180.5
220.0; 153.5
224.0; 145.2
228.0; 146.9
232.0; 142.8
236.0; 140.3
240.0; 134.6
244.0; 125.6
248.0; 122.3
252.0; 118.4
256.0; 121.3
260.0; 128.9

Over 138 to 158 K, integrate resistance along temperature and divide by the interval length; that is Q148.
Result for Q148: 151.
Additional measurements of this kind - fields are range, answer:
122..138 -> 152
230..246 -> 136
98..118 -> 152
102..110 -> 152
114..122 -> 151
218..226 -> 149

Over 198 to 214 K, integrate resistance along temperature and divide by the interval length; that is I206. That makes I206 155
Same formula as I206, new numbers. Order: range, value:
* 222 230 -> 146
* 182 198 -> 127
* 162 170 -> 152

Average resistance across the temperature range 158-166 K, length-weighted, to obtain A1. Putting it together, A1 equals 152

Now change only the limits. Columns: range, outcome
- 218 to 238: 146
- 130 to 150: 152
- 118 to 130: 150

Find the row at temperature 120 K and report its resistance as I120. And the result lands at 151.1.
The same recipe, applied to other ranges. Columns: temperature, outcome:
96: 151.8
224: 145.2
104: 152.6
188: 130.5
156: 153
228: 146.9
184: 147.2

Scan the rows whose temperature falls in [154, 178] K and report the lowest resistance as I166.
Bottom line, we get 149.5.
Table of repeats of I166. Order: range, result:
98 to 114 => 149.9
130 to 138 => 152.4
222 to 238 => 140.3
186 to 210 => 108.3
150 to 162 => 152.1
